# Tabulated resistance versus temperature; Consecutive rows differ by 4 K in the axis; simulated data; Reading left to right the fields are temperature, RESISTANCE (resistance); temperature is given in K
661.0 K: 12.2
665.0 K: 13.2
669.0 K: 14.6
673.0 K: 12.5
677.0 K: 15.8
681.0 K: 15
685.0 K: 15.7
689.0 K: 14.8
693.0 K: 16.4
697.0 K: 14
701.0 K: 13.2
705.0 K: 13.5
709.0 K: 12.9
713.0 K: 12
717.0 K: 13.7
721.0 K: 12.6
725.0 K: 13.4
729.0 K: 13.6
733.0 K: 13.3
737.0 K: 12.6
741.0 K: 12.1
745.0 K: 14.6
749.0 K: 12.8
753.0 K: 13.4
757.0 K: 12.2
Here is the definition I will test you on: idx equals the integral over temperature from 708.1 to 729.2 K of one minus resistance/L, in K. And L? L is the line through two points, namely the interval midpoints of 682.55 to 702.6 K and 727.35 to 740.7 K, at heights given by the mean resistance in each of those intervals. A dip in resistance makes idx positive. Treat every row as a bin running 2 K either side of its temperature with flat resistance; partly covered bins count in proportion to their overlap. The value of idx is 1.1 K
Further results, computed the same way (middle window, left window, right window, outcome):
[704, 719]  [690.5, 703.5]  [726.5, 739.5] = 1.0 K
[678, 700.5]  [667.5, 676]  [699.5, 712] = -2.8 K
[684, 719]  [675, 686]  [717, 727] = 0.8 K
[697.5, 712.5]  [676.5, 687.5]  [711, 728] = 0.8 K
